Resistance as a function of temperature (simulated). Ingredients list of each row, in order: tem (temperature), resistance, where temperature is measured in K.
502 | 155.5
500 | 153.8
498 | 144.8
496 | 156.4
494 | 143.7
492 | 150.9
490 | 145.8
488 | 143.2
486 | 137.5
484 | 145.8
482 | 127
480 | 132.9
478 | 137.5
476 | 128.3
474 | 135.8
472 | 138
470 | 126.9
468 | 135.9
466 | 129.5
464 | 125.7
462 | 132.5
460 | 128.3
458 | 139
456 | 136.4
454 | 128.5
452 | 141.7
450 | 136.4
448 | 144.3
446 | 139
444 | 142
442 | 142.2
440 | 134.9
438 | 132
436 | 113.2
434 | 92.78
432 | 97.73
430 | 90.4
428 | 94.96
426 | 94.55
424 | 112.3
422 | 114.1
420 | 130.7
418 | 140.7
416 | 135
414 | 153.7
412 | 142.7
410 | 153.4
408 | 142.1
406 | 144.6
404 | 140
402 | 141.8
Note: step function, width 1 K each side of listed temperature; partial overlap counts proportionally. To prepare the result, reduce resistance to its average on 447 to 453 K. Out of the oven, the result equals 141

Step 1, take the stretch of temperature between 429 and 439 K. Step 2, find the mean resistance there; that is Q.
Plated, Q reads 105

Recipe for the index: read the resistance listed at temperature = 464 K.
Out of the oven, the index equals 125.7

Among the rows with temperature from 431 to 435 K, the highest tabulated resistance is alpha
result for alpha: 97.73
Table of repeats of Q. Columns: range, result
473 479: 134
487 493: 147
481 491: 140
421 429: 104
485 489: 140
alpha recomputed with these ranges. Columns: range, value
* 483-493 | 150.9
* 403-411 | 153.4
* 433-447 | 142.2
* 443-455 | 144.3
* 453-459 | 139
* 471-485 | 145.8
